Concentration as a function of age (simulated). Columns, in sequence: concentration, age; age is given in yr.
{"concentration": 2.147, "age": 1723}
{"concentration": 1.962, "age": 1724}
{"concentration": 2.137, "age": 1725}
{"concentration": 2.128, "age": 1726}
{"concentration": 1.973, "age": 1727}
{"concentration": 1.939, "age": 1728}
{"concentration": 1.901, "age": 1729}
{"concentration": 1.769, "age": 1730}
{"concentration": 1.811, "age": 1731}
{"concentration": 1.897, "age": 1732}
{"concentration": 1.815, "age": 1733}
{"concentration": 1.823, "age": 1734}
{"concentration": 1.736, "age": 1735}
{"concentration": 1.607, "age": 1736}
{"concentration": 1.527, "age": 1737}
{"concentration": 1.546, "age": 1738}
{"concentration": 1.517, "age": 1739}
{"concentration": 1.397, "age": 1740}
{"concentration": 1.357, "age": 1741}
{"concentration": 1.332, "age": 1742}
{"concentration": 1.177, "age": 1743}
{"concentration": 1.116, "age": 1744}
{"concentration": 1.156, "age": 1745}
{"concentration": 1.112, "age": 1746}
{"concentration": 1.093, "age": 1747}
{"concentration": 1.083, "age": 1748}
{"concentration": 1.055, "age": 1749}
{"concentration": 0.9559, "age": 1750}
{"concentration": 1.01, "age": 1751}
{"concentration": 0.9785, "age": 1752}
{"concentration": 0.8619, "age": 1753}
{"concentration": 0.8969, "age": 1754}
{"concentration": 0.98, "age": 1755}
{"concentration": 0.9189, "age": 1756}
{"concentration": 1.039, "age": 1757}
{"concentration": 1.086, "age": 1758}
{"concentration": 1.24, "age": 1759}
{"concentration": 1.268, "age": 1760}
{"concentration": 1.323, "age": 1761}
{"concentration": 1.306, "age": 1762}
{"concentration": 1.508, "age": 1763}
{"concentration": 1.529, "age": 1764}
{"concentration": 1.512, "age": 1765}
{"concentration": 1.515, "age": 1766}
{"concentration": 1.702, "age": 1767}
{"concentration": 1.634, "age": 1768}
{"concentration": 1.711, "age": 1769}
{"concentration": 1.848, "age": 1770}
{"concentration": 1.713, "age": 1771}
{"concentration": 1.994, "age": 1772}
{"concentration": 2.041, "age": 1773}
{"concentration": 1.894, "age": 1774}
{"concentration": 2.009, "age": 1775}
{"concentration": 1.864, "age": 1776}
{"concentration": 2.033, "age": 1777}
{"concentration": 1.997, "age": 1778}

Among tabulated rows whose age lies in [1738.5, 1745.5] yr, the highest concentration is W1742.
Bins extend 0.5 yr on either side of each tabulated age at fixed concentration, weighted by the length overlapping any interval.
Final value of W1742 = 1.517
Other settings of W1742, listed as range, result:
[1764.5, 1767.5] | 1.702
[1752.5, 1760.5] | 1.268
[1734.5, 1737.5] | 1.736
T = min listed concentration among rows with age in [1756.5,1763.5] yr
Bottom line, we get 1.039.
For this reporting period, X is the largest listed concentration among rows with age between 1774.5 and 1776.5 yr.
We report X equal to 2.009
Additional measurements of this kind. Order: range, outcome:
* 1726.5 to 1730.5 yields 1.973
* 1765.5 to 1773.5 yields 2.041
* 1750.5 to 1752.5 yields 1.01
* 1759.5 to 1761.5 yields 1.323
